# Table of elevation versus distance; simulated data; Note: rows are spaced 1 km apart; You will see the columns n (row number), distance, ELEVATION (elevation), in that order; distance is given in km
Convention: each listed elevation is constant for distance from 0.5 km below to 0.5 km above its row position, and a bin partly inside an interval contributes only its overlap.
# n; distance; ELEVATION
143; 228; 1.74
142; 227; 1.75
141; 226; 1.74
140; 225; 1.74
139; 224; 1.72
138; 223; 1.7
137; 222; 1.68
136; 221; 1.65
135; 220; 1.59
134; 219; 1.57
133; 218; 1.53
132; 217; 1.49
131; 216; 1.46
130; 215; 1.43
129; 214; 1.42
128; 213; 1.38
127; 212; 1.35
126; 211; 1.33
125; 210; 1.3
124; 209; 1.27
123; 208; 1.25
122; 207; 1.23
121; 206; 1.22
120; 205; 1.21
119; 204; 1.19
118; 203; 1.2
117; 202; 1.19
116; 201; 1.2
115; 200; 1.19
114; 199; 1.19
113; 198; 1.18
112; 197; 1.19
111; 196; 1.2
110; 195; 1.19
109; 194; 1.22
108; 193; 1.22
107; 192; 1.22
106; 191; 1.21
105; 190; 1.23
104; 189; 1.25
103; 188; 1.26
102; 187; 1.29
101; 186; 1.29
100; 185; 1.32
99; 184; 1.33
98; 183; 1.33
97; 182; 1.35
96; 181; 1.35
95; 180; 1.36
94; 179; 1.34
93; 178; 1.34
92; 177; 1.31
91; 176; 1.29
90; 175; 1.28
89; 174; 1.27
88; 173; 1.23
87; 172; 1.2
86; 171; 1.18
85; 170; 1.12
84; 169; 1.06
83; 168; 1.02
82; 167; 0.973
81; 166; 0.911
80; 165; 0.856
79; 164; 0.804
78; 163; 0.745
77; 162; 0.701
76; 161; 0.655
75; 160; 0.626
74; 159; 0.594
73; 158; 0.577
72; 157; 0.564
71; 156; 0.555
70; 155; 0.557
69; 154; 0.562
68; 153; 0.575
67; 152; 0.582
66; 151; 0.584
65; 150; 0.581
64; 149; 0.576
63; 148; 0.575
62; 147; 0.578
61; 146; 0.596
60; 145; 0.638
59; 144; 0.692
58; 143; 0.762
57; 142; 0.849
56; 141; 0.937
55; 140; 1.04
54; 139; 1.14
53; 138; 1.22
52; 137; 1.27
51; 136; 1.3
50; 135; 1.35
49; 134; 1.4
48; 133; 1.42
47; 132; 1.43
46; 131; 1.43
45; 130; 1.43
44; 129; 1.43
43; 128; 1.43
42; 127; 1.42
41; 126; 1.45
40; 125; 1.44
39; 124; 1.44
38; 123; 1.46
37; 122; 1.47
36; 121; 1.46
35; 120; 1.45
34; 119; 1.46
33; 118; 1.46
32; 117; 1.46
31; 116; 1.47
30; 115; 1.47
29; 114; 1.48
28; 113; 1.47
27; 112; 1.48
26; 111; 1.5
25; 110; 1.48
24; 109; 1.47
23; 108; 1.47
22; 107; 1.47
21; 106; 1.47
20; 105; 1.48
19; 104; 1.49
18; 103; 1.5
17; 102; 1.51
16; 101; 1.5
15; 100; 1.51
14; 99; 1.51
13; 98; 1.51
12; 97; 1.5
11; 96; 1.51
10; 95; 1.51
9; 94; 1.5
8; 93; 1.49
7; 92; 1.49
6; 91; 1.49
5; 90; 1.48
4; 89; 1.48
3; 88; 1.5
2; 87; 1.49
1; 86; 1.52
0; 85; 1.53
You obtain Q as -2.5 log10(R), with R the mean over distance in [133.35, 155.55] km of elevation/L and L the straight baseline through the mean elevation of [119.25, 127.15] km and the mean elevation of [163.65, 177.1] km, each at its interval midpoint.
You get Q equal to 0.484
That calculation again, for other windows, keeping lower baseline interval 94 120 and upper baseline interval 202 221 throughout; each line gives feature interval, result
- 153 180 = 0.445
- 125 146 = 0.214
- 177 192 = 0.074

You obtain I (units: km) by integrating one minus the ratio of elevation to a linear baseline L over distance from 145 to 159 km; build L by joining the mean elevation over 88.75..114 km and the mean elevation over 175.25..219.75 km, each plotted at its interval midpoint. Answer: 8.18 km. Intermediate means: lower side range 1.49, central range 0.577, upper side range 1.29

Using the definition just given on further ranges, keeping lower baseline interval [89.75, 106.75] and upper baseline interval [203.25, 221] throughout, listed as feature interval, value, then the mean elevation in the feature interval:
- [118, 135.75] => 0.4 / 1.43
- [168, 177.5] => 1.4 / 1.21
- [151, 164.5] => 7.6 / 0.621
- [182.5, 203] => 2.3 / 1.23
